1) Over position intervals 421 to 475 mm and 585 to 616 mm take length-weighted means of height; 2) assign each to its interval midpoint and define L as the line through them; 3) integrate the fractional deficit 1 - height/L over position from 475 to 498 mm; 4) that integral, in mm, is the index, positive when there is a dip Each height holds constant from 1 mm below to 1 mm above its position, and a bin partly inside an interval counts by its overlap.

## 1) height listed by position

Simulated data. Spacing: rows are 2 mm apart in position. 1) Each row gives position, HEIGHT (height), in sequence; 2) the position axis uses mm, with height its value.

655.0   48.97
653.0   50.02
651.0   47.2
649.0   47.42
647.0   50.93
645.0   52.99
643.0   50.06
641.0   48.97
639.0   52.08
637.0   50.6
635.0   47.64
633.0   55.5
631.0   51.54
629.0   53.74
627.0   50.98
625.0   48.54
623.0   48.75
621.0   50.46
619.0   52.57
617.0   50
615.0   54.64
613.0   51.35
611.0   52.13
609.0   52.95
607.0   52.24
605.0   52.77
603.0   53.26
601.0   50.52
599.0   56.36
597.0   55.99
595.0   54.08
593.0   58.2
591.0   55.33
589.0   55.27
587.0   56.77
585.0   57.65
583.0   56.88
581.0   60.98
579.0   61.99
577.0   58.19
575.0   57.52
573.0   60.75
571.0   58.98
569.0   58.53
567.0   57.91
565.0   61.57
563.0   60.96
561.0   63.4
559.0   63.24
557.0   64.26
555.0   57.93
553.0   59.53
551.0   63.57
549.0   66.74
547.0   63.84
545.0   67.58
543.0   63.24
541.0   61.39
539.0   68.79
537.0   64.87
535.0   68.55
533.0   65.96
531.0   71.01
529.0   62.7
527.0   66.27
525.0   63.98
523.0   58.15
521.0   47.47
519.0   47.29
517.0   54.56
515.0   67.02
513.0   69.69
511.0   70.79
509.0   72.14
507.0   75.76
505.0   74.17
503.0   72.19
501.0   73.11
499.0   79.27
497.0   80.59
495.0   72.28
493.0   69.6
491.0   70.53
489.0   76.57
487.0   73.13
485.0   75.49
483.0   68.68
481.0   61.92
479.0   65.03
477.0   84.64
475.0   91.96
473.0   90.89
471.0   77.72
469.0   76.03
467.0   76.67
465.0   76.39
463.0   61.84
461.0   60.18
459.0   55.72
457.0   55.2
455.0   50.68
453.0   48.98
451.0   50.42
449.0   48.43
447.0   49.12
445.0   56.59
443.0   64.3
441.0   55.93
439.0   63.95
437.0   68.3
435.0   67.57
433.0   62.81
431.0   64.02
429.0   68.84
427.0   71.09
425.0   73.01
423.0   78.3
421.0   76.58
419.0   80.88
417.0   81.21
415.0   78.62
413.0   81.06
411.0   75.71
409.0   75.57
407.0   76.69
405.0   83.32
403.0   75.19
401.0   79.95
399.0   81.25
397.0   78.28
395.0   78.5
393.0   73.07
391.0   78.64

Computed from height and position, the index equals -4.1 mm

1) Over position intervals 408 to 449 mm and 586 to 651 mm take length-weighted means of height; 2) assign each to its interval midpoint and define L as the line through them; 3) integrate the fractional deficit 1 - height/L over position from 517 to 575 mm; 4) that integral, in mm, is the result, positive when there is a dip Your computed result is -3.2 mm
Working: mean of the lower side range 69.2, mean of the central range 61.9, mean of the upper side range 52.3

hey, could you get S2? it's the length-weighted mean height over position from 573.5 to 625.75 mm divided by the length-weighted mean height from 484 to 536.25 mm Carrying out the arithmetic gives 0.8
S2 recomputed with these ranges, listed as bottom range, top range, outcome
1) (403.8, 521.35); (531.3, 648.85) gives 0.82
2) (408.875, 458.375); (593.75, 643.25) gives 0.79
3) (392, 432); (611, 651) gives 0.67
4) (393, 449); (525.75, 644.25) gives 0.80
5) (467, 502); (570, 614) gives 0.74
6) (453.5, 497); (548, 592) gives 0.84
